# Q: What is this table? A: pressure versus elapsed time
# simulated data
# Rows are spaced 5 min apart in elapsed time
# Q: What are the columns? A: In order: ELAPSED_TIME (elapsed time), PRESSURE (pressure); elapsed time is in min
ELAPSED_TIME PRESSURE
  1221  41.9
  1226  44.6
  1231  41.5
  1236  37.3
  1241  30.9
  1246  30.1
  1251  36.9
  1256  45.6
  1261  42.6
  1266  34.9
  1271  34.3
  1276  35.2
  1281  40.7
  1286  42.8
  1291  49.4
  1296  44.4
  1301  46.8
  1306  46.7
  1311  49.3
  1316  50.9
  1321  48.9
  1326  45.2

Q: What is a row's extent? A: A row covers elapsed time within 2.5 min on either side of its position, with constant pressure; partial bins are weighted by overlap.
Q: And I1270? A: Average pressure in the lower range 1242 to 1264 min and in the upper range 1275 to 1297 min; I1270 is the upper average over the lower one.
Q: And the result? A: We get 1.12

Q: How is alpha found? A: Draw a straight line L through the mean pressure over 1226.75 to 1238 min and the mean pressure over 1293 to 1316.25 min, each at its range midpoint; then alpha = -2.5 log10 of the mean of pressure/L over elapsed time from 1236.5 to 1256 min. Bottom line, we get 0.20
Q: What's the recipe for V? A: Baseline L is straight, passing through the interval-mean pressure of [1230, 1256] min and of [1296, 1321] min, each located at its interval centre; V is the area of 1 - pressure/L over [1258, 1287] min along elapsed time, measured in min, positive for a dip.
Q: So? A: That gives 2.15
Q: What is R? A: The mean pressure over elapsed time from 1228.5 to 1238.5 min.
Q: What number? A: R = 39.4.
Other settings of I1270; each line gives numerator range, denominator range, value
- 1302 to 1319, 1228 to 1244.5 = 1.34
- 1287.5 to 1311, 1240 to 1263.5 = 1.25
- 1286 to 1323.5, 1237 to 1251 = 1.47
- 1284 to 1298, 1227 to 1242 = 1.20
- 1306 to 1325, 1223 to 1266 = 1.27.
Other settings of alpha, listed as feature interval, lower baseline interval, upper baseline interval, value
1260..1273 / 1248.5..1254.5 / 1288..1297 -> 0.130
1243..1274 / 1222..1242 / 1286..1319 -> 0.142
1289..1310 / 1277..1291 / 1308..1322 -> -0.022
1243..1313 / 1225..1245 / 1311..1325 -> 0.062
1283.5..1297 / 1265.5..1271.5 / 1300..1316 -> -0.087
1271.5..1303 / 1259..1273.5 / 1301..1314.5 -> 0.003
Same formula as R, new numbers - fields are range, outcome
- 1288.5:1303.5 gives 46.9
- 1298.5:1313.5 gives 47.6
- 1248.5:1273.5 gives 38.9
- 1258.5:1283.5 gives 37.5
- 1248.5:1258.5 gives 41.2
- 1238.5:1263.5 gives 37.2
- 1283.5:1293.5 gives 46.1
